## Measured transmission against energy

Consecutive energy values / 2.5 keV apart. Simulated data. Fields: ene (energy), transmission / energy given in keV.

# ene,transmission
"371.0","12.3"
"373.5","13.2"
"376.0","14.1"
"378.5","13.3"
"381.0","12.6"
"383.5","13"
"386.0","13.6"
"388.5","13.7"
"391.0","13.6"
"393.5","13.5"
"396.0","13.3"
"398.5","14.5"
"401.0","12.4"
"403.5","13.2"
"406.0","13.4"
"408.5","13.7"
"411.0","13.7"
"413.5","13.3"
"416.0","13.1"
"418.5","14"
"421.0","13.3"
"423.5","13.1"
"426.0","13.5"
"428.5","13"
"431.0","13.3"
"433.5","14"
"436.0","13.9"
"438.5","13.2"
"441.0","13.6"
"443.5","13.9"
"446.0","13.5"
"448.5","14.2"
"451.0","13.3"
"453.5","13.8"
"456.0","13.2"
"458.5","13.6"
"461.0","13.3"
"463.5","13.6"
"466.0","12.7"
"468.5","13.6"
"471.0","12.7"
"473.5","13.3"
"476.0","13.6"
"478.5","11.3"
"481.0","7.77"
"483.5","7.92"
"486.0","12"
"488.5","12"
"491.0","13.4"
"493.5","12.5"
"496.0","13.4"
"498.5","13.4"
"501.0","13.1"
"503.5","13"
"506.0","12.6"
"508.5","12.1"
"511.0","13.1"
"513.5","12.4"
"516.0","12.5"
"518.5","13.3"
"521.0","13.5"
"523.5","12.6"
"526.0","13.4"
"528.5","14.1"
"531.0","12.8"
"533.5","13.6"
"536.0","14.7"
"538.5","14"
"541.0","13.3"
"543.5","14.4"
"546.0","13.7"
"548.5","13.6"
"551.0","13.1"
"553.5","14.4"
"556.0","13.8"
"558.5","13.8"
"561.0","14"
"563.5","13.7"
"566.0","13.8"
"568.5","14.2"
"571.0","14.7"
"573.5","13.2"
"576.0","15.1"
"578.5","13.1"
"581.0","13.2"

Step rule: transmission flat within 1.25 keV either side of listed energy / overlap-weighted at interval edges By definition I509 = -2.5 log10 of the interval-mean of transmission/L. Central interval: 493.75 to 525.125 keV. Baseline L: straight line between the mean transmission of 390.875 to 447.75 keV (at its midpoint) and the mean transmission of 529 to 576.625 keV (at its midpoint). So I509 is 0.07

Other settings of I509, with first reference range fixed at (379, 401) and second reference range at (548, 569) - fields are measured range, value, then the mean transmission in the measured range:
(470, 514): 0.12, 12.2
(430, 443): -0.01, 13.6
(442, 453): -0.01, 13.7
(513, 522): 0.06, 13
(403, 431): 0.01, 13.4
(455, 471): 0.02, 13.3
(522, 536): 0.03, 13.4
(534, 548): -0.02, 14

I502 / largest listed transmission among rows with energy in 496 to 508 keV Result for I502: 13.4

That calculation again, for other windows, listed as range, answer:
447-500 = 14.2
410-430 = 14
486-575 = 14.7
